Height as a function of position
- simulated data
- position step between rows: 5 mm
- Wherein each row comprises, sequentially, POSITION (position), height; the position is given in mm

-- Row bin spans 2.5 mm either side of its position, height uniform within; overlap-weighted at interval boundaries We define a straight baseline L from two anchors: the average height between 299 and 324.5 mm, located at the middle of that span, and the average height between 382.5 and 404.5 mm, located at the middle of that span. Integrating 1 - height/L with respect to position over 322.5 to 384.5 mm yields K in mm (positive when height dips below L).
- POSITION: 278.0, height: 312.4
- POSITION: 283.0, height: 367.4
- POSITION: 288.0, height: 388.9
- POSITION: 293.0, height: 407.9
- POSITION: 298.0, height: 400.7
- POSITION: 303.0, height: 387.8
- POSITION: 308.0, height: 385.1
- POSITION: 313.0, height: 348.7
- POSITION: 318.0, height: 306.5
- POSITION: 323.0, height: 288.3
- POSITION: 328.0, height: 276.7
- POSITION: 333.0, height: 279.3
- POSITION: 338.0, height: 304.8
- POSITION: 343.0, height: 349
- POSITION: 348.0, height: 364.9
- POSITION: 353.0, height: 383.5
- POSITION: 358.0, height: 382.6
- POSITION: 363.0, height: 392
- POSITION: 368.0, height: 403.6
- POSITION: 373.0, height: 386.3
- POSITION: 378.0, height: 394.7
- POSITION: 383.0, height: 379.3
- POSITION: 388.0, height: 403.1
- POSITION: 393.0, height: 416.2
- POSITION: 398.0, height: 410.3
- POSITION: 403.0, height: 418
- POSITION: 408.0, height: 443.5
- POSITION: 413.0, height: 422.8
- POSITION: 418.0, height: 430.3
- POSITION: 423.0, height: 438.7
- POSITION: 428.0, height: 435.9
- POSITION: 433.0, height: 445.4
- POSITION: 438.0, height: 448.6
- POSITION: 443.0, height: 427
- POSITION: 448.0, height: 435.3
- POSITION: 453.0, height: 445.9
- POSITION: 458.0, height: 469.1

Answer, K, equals 4.1 mm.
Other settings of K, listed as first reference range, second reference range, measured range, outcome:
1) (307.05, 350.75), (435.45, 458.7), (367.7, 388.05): -1.1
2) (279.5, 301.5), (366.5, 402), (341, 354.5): 1.0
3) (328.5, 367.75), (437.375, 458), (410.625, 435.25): -0.9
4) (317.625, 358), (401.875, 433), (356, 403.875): -2.1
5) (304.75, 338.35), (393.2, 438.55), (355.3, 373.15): -1.2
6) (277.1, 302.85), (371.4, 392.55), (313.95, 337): 5.5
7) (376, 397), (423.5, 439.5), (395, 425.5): -0.4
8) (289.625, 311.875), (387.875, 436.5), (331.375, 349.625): 3.6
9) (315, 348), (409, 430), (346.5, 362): -1.8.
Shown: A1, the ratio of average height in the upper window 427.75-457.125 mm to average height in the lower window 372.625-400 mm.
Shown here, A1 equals 1.11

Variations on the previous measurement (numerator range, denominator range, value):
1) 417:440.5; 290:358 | 1.27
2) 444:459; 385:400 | 1.09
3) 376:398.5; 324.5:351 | 1.27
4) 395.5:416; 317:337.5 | 1.47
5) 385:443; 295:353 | 1.26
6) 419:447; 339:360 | 1.20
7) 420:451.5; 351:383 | 1.13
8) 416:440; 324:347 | 1.44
